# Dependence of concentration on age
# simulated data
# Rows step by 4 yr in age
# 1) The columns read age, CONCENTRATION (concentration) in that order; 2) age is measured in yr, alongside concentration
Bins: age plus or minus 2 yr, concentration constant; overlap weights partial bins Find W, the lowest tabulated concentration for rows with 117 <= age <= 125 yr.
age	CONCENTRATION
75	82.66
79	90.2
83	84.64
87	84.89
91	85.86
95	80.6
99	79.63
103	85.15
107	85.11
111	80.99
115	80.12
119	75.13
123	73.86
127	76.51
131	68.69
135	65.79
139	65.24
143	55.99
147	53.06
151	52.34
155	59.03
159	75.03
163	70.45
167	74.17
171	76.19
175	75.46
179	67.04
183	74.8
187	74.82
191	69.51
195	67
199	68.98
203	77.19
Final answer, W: 73.86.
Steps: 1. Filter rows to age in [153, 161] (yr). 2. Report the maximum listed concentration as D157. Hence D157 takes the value 75.03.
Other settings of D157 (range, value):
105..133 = 85.11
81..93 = 85.86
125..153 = 76.51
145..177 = 76.19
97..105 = 85.15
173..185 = 75.46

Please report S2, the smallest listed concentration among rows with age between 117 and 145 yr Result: 55.99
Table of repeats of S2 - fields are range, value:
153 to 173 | 59.03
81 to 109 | 79.63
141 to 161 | 52.34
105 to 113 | 80.99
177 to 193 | 67.04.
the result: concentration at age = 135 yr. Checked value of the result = 65.79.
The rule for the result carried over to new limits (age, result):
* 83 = 84.64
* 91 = 85.86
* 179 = 67.04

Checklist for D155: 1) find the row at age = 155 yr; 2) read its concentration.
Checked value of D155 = 59.03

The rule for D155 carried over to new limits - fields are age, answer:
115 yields 80.12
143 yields 55.99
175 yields 75.46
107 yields 85.11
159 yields 75.03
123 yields 73.86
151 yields 52.34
